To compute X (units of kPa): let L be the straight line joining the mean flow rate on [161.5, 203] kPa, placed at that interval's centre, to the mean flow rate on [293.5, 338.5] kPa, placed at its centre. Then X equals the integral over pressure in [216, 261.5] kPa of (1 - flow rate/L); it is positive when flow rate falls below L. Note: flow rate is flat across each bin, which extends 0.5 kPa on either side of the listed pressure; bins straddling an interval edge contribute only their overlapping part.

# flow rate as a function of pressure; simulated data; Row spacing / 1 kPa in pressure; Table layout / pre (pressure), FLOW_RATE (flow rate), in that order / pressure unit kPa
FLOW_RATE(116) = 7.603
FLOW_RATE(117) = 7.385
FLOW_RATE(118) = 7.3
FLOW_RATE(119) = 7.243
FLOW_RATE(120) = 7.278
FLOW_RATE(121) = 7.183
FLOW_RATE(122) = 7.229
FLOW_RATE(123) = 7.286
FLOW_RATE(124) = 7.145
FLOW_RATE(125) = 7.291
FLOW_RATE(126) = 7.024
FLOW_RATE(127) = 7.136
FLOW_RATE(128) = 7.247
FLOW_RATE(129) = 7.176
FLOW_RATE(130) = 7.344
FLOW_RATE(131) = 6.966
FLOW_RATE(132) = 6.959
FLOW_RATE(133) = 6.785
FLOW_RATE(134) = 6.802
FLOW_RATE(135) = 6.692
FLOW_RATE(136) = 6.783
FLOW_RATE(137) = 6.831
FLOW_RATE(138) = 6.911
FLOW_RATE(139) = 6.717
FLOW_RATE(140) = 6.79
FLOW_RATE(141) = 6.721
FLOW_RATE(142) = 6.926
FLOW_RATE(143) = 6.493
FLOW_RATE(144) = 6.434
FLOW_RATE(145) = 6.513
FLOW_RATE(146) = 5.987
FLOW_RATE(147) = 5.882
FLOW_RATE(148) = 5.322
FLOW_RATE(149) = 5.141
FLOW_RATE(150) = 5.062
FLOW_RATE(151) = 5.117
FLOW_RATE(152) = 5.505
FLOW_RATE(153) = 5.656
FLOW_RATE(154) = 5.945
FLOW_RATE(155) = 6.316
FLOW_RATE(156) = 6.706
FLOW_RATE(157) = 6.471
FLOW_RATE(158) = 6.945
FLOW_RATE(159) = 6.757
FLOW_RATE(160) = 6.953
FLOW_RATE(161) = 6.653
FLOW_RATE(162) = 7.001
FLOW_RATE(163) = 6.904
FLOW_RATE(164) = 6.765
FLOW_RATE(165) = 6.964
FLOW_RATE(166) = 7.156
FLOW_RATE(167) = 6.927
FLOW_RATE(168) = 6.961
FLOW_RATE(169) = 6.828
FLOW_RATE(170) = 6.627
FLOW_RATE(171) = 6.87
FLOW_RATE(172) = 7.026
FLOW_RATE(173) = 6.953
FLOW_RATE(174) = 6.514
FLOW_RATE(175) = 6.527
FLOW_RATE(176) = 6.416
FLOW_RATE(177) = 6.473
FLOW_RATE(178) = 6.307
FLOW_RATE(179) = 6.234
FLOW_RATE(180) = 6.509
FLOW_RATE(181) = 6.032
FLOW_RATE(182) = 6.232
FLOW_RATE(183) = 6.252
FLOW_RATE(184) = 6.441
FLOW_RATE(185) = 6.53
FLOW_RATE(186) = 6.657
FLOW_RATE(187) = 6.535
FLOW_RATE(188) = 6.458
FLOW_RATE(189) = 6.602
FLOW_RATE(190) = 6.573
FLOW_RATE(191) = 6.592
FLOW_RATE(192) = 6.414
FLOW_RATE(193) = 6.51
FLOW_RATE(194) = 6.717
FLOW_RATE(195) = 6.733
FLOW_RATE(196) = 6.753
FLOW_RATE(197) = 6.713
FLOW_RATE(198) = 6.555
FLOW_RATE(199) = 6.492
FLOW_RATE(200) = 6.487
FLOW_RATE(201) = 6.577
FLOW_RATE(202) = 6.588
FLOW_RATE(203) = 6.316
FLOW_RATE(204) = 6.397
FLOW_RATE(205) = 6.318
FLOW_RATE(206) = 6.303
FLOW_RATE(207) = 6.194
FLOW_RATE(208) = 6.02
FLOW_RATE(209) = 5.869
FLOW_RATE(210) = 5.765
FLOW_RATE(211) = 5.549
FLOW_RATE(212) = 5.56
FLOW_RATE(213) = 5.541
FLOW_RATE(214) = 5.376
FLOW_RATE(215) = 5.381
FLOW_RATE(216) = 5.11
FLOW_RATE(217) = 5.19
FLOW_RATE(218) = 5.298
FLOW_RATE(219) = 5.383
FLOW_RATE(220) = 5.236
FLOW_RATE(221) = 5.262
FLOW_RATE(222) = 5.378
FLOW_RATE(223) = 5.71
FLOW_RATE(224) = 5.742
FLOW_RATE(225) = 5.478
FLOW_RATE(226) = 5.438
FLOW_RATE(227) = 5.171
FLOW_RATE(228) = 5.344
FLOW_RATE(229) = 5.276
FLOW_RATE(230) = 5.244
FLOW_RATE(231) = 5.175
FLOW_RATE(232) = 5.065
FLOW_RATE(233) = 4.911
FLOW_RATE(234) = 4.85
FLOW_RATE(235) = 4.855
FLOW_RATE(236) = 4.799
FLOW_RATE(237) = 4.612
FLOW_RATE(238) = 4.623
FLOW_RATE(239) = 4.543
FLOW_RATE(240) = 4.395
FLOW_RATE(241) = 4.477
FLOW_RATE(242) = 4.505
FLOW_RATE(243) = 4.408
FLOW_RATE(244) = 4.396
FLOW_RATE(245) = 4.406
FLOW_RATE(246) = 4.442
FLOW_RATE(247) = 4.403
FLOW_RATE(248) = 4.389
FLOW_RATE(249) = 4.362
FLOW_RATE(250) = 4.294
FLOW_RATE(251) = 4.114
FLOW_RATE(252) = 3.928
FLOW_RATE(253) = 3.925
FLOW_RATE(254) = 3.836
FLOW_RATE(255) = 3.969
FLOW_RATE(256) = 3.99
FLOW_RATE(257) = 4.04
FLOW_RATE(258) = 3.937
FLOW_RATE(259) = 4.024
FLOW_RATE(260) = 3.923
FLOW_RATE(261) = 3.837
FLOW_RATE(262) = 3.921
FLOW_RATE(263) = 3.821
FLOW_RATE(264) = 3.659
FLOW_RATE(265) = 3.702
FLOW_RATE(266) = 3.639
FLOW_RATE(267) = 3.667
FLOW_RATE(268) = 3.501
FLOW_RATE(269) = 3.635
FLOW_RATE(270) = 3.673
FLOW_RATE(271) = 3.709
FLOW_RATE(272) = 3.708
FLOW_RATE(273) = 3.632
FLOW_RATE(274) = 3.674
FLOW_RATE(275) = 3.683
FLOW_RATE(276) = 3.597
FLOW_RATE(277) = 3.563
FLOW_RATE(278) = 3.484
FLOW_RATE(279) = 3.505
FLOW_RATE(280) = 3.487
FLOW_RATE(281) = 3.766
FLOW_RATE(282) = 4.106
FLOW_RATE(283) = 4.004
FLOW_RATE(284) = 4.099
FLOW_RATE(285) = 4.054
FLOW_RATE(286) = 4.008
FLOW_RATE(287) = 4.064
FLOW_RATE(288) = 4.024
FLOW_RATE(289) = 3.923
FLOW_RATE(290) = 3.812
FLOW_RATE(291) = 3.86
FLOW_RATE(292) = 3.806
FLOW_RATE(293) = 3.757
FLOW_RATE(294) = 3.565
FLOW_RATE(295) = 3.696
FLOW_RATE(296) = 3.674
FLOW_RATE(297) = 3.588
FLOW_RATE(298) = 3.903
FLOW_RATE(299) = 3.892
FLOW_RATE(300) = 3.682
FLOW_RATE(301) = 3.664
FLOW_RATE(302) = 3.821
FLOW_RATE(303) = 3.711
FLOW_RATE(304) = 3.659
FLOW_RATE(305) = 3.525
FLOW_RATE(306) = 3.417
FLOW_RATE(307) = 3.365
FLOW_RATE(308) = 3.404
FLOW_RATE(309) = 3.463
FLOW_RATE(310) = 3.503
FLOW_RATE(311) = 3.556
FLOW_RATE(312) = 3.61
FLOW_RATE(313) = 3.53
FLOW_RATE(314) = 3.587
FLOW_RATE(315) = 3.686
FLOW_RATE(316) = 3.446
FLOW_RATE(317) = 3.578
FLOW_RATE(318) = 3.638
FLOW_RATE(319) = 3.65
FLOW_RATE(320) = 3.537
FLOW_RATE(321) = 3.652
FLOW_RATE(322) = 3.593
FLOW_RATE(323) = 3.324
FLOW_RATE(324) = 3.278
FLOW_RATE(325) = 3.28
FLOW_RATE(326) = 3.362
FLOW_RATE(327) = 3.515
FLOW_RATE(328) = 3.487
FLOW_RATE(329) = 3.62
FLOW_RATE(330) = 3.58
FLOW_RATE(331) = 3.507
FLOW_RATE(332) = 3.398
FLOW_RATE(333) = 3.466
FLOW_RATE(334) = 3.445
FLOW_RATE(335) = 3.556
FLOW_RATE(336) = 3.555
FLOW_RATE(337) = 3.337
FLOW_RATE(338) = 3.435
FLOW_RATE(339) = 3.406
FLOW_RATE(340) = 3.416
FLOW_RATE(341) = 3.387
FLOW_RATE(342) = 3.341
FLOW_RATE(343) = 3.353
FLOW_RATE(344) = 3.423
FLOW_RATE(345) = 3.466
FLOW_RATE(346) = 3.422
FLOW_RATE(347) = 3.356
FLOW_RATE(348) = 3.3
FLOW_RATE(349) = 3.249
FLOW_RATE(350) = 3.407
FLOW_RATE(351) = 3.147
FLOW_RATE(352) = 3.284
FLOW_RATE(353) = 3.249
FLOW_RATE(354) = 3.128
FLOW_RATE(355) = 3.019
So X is 5.6 kPa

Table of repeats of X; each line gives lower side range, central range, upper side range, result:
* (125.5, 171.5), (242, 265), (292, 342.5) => 2.9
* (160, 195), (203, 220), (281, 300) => 0.3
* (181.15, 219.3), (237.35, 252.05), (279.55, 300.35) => 1.9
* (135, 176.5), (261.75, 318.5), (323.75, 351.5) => 6.8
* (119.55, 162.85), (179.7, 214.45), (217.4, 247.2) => -4.4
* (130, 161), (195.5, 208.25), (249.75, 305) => -2.8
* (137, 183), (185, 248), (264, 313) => -4.1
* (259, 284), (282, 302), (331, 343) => -1.2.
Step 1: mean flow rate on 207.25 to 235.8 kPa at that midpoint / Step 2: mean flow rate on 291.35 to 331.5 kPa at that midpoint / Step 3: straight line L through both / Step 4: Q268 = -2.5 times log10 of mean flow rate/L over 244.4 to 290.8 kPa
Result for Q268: 0.144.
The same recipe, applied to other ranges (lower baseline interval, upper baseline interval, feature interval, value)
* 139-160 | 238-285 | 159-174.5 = -0.18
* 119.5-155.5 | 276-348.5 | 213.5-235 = -0.04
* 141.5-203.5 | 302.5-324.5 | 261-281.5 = 0.20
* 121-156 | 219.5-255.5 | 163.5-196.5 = -0.14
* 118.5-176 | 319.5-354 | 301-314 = 0.11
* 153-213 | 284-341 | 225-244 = 0.10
